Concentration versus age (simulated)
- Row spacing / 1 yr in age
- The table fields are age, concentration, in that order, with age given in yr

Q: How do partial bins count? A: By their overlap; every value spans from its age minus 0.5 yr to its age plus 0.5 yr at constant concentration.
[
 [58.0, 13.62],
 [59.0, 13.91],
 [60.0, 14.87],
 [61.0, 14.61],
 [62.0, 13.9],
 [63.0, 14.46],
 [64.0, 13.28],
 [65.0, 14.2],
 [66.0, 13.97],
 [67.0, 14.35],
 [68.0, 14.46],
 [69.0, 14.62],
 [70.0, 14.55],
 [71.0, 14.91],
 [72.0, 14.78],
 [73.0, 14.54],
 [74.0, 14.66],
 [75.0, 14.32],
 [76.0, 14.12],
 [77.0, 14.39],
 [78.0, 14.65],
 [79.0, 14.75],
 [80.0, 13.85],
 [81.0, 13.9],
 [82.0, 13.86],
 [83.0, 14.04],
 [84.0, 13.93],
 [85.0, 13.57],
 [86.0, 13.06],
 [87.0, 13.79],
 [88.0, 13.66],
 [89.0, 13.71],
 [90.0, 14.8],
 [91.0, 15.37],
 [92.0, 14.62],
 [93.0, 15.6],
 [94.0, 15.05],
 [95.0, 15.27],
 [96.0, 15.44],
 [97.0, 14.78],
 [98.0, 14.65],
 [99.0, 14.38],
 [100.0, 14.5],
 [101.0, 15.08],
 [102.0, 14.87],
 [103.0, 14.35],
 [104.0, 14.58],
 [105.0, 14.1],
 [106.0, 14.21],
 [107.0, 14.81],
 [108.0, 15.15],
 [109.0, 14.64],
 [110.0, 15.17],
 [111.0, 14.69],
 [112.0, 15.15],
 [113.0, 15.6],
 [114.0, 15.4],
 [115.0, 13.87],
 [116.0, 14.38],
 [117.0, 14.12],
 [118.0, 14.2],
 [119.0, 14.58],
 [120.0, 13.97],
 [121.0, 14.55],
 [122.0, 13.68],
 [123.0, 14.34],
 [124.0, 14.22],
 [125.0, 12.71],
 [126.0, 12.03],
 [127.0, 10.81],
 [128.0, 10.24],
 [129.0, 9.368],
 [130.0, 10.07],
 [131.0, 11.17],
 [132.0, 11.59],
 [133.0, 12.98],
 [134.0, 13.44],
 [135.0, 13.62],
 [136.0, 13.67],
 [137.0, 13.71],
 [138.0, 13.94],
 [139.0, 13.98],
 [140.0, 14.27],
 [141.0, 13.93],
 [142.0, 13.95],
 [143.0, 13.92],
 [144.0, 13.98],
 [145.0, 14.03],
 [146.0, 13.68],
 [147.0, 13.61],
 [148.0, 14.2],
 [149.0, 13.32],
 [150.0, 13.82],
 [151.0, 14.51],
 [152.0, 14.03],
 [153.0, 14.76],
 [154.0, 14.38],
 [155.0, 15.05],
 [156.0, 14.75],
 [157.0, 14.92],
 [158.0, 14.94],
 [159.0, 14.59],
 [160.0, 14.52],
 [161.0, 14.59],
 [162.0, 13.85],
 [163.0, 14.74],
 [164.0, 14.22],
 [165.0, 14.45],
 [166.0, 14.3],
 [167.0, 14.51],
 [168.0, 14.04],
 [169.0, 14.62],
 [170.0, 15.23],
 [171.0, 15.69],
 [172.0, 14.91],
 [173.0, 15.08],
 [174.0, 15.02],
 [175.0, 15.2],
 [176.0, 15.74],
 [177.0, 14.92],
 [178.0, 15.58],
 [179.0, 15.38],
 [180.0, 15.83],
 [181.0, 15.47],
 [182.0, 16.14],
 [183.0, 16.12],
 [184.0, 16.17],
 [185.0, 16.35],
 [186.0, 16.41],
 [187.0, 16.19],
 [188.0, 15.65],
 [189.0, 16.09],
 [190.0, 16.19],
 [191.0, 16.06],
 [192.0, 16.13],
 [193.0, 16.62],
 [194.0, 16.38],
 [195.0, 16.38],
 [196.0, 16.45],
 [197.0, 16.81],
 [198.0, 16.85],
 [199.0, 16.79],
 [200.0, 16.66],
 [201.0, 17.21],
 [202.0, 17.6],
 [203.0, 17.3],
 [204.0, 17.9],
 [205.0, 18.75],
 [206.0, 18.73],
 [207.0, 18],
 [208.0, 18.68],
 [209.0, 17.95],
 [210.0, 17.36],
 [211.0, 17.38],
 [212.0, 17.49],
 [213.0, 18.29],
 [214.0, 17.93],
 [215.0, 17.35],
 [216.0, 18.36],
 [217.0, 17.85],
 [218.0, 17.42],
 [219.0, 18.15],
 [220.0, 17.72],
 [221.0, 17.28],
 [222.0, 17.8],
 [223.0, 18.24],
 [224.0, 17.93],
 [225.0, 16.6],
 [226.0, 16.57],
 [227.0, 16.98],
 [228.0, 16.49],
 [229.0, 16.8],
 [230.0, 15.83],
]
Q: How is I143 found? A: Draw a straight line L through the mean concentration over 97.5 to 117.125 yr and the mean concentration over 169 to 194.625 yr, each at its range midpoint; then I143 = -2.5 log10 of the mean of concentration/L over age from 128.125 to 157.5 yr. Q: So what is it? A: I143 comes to 0.130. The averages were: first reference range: 14.7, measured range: 13.5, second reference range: 15.8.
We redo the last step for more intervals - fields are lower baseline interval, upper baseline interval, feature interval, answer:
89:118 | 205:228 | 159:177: 0.12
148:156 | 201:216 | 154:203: 0.03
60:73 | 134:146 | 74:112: -0.02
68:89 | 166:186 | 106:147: 0.09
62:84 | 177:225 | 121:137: 0.24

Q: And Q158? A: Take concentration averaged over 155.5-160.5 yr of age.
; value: 14.7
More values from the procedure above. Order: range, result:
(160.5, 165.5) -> 14.4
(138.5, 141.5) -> 14.1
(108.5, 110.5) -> 14.9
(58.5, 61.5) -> 14.5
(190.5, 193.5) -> 16.3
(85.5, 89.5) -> 13.6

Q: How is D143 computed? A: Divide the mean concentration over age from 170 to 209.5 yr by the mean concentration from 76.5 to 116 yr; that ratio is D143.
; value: 1.13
